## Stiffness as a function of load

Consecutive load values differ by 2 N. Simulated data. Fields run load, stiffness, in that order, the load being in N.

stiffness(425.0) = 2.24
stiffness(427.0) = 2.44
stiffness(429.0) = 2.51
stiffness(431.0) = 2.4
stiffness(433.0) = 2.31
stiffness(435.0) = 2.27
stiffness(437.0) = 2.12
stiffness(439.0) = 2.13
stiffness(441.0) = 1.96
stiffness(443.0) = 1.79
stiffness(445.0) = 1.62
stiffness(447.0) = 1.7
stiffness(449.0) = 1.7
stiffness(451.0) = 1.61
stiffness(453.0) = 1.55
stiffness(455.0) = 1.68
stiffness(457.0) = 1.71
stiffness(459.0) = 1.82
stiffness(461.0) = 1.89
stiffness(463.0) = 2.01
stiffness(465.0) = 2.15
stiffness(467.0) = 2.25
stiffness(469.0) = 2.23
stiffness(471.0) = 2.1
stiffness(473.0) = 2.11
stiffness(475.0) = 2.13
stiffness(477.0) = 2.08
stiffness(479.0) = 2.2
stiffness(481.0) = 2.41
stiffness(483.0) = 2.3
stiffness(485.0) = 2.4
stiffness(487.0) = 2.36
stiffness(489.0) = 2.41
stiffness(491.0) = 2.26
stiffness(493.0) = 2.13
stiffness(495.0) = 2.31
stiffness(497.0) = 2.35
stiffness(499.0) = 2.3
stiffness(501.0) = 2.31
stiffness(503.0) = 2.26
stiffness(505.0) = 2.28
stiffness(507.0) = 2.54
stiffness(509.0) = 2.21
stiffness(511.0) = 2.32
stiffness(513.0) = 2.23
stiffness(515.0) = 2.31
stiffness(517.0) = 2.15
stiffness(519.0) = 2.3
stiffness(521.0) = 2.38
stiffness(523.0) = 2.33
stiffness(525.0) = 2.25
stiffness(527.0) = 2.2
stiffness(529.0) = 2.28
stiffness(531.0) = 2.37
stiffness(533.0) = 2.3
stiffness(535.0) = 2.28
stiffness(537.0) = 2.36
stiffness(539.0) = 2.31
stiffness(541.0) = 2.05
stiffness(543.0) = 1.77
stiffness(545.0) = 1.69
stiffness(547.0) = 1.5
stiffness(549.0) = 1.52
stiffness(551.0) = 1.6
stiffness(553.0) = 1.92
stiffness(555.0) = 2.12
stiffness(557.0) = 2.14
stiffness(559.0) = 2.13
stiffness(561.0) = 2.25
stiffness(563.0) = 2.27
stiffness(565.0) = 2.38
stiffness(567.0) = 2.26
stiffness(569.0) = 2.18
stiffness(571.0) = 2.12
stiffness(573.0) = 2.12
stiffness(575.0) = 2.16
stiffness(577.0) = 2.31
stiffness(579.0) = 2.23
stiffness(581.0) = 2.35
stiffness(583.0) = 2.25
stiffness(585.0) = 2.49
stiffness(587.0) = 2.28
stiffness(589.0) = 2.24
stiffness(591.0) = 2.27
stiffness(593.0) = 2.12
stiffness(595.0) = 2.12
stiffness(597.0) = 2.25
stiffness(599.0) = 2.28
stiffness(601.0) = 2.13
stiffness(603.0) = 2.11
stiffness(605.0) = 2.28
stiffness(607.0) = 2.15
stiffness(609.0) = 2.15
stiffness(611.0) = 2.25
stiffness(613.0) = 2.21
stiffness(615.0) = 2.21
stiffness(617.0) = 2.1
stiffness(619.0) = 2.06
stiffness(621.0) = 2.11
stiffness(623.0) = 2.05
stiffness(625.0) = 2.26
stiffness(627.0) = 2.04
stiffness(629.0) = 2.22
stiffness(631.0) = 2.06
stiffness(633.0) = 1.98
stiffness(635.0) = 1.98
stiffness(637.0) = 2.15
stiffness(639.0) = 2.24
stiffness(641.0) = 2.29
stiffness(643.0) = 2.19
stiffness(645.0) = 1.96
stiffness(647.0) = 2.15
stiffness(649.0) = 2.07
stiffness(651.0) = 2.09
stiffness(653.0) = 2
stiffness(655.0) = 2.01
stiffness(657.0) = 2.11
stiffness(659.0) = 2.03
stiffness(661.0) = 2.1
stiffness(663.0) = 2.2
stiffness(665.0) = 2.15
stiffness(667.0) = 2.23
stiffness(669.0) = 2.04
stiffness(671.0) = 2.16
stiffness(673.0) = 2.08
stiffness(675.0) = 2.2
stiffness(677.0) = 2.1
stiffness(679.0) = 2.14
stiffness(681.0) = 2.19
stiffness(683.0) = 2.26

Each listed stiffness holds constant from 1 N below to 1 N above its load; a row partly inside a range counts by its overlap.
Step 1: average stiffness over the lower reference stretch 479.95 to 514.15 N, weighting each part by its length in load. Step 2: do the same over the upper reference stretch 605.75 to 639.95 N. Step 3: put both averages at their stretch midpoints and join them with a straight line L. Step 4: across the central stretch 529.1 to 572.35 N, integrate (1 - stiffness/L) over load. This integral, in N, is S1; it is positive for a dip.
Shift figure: 3.1 N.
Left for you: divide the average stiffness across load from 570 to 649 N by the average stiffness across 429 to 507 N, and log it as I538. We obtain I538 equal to 1.03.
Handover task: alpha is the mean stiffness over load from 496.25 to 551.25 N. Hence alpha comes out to 2.18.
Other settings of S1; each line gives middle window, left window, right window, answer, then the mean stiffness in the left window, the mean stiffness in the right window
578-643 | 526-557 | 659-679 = -3.2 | 2.02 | 2.13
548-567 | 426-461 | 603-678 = 0.1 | 1.96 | 2.13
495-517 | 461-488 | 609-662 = -1.2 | 2.2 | 2.11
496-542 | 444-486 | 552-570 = -4.3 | 1.98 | 2.18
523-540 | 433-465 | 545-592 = -2.1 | 1.86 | 2.12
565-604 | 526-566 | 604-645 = -2.2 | 2.07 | 2.14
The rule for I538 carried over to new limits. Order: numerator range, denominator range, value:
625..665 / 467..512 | 0.93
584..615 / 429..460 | 1.16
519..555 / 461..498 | 0.93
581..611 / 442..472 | 1.20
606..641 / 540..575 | 1.06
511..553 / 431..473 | 1.08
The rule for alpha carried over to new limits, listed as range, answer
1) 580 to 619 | 2.22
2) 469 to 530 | 2.27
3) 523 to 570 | 2.1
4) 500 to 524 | 2.3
